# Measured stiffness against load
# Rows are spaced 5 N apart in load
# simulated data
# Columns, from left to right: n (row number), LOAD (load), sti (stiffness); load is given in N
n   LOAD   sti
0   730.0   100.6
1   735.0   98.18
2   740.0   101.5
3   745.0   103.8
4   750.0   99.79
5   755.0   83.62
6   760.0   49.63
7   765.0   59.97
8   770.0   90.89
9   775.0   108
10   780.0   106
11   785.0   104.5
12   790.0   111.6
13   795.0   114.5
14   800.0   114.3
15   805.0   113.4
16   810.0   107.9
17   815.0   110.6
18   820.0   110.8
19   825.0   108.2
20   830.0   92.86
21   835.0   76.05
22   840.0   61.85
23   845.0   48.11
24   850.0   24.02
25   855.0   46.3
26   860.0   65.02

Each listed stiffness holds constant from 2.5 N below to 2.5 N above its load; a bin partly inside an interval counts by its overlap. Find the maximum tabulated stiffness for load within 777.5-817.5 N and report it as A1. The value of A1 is 114.5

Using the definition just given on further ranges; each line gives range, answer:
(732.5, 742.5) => 101.5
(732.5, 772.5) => 103.8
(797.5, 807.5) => 114.3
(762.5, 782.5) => 108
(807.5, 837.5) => 110.8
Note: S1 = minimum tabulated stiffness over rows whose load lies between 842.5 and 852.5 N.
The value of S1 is 24.02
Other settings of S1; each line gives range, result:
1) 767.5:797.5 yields 90.89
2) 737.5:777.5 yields 49.63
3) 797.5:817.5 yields 107.9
